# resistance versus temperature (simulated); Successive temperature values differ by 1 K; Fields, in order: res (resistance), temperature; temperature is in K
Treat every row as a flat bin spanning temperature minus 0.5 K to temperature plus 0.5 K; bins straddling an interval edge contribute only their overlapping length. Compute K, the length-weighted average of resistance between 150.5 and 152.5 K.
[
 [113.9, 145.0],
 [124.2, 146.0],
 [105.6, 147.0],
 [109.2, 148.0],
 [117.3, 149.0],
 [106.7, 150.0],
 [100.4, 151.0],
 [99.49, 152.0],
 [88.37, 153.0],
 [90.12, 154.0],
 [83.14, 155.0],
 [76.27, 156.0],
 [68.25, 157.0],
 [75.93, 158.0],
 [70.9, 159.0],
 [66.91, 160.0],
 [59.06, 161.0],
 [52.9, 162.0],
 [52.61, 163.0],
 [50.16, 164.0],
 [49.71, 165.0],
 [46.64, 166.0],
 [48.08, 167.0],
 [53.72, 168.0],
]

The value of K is 99.9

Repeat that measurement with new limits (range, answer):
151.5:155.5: 90.3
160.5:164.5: 53.7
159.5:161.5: 63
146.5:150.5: 110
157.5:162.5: 65.1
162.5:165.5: 50.8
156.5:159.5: 71.7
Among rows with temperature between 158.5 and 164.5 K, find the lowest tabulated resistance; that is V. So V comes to 50.16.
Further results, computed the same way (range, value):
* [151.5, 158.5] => 68.25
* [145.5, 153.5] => 88.37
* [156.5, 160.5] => 66.91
